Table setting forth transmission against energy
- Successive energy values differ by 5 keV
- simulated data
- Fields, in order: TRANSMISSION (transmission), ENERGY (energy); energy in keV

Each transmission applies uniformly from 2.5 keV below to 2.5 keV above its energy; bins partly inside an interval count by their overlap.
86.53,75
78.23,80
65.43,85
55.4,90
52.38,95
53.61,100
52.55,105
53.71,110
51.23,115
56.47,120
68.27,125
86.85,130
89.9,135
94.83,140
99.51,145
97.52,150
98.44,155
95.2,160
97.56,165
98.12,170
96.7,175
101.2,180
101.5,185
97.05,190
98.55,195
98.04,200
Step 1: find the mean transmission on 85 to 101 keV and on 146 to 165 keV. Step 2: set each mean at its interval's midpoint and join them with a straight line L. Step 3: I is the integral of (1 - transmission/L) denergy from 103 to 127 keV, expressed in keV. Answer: 4.8 keV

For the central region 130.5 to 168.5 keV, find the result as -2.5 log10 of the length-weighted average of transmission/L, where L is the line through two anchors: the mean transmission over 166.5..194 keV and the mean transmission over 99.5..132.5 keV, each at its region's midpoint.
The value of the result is -0.19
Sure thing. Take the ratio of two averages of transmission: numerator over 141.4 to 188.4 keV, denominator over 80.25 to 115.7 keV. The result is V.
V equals 1.7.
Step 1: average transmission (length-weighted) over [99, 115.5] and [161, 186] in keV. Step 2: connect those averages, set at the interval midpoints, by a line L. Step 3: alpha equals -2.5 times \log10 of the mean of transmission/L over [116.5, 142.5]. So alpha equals -0.14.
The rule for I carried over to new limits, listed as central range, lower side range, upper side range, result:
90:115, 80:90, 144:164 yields 7.03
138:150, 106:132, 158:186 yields -2.73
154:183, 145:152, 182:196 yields 0.23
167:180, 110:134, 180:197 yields -0.89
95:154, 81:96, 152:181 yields 4.41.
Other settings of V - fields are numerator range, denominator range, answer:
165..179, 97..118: 1.85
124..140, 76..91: 1.22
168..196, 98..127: 1.77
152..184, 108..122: 1.83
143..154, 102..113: 1.86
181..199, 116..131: 1.48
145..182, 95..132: 1.65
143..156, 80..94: 1.57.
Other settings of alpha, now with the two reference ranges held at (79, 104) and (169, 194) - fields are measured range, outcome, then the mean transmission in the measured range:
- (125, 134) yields -0.08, 82.2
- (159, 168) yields -0.07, 96.7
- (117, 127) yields 0.19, 61.5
